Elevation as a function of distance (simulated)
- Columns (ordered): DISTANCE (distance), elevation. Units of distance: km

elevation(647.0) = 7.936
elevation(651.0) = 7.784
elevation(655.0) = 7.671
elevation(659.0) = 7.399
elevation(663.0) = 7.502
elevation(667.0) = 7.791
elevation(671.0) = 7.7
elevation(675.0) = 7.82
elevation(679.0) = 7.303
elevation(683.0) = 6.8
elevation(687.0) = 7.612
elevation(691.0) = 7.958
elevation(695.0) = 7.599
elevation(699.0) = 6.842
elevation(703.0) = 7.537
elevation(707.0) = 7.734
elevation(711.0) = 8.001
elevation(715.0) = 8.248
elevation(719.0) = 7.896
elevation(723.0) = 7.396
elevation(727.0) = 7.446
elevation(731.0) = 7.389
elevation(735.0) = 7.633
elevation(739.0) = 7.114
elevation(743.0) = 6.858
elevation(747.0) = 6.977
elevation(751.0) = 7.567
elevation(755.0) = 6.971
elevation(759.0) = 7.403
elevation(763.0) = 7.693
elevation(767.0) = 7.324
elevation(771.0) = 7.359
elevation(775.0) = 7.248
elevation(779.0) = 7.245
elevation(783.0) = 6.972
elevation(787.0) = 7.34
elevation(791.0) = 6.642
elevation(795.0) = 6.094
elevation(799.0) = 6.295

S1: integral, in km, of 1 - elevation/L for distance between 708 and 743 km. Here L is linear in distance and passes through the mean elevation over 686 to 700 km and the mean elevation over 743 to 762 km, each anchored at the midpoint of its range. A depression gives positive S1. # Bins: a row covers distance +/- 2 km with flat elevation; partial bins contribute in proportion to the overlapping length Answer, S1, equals -1.1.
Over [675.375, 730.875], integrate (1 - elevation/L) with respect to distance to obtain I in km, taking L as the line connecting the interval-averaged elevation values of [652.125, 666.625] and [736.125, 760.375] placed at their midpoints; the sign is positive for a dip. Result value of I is -1.5 km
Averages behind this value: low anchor 7.57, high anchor 7.16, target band 7.57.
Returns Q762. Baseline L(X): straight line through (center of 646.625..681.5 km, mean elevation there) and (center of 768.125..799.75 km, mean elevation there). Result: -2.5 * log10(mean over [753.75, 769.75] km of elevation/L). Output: -0.05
